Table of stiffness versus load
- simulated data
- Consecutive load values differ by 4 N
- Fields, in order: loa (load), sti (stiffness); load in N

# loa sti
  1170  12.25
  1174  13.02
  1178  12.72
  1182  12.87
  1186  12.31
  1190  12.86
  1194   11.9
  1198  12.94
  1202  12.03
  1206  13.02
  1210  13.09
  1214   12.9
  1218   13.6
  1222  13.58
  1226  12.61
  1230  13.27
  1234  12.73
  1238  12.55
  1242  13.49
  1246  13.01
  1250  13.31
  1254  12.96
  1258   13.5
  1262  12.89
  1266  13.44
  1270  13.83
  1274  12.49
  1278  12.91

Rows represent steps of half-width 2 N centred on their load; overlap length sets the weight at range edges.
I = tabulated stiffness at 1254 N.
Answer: 12.96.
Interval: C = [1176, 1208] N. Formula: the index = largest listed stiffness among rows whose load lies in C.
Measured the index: 13.02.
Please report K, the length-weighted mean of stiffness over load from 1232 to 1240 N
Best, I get 12.6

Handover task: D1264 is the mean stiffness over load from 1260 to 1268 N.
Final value 13.2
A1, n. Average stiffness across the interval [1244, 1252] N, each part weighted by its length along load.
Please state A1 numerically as 13.2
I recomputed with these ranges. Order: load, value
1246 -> 13.01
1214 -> 12.9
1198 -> 12.94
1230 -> 13.27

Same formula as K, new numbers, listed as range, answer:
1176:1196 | 12.5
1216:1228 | 13.3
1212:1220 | 13.2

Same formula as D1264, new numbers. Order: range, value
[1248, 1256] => 13.1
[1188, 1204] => 12.4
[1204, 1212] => 13.1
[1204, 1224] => 13.2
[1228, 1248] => 13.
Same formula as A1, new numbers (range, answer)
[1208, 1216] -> 13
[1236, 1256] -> 13.1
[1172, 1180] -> 12.9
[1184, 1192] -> 12.6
